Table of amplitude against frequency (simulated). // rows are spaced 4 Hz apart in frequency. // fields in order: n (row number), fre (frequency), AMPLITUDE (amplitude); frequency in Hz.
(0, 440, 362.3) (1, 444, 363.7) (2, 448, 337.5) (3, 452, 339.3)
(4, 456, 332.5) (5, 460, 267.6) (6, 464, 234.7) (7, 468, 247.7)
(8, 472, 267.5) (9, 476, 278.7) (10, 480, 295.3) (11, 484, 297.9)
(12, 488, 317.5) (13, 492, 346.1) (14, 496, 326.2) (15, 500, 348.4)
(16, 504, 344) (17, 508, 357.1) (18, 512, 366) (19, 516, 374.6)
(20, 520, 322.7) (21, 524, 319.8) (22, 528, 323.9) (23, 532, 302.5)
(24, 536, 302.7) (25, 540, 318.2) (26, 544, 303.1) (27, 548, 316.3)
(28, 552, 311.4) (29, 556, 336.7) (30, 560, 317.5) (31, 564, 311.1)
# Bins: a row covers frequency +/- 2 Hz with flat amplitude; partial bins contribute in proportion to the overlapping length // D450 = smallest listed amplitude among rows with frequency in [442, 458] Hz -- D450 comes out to 332.5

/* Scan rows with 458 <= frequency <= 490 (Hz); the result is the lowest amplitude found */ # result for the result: 234.7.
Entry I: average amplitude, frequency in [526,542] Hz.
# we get 312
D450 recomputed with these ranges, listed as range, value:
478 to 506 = 295.3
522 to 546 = 302.5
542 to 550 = 303.1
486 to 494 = 317.5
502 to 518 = 344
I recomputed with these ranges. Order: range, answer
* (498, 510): 350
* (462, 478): 257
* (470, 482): 280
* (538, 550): 313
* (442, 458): 343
